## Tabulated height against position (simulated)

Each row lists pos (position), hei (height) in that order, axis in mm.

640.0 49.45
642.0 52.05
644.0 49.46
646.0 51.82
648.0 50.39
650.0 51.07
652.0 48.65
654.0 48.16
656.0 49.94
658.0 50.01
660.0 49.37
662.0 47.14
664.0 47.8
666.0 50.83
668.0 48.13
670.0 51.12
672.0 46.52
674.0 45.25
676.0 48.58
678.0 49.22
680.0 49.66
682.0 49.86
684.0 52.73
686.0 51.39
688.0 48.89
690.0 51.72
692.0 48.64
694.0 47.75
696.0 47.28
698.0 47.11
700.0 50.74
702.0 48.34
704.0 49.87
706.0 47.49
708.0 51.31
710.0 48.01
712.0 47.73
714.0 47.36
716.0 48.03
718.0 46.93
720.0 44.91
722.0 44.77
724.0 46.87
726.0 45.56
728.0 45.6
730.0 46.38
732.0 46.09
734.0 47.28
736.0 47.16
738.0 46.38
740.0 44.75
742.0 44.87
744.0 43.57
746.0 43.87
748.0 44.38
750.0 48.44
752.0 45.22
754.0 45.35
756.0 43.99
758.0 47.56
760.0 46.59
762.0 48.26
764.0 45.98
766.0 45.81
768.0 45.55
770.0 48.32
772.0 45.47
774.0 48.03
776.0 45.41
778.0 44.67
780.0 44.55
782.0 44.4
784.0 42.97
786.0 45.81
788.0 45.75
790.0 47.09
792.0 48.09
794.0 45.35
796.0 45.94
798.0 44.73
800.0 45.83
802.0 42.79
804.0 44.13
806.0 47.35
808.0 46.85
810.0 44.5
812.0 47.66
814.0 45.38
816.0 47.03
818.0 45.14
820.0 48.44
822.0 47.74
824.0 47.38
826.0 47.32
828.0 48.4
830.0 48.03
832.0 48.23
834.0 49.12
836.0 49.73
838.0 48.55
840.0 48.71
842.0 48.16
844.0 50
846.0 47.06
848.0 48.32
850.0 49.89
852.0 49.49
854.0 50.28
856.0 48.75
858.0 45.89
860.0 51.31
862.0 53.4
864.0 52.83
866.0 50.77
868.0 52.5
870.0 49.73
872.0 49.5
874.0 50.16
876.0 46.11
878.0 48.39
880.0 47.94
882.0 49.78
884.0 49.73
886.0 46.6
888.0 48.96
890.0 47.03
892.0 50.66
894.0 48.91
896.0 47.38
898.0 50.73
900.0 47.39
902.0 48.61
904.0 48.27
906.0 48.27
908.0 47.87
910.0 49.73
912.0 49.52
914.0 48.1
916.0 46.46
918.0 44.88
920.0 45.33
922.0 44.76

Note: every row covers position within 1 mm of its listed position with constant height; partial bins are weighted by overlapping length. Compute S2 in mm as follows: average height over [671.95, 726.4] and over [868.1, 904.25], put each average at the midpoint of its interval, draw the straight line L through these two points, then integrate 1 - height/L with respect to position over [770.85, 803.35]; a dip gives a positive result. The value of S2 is 2.1 mm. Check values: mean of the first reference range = 48.4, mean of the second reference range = 48.8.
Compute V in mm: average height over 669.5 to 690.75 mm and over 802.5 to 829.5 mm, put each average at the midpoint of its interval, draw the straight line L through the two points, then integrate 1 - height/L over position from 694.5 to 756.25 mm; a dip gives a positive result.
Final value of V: 2.4 mm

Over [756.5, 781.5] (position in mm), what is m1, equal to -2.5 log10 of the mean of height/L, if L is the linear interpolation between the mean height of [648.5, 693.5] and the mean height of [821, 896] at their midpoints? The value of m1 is 0.07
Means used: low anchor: 49.3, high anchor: 49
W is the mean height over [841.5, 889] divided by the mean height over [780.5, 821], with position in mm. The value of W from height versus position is 1.1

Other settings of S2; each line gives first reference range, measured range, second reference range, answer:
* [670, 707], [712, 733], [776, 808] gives 0.7 mm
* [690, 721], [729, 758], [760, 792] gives 0.9 mm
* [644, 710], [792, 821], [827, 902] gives 1.9 mm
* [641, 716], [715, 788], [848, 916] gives 5.0 mm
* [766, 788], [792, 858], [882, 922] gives -1.2 mm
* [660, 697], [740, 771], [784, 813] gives 0.7 mm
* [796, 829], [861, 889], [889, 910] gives -1.1 mm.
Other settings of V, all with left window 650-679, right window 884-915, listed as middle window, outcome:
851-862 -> -0.2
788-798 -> 0.5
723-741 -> 0.9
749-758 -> 0.5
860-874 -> -0.8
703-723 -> 0.4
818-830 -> 0.2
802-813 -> 0.6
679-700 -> -0.4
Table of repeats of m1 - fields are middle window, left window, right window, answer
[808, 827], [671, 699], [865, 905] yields 0.05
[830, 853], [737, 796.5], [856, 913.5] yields -0.02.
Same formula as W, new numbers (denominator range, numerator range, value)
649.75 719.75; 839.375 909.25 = 1.01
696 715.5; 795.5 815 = 0.94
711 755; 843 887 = 1.08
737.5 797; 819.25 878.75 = 1.07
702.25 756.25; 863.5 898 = 1.06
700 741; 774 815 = 0.97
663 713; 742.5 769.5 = 0.93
